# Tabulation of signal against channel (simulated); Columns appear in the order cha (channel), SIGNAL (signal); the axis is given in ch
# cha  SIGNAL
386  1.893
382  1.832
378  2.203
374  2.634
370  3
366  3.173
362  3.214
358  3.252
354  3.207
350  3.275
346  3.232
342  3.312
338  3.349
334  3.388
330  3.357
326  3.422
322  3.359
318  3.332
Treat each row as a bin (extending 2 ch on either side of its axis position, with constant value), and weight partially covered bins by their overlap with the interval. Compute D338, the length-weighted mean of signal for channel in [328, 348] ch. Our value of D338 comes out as 3.33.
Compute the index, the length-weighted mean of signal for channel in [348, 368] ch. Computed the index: 3.22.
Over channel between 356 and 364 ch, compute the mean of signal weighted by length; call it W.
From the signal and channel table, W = 3.23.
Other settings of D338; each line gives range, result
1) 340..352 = 3.27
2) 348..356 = 3.24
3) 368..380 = 2.61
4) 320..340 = 3.38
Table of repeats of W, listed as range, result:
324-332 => 3.39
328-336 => 3.37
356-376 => 3.05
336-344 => 3.33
